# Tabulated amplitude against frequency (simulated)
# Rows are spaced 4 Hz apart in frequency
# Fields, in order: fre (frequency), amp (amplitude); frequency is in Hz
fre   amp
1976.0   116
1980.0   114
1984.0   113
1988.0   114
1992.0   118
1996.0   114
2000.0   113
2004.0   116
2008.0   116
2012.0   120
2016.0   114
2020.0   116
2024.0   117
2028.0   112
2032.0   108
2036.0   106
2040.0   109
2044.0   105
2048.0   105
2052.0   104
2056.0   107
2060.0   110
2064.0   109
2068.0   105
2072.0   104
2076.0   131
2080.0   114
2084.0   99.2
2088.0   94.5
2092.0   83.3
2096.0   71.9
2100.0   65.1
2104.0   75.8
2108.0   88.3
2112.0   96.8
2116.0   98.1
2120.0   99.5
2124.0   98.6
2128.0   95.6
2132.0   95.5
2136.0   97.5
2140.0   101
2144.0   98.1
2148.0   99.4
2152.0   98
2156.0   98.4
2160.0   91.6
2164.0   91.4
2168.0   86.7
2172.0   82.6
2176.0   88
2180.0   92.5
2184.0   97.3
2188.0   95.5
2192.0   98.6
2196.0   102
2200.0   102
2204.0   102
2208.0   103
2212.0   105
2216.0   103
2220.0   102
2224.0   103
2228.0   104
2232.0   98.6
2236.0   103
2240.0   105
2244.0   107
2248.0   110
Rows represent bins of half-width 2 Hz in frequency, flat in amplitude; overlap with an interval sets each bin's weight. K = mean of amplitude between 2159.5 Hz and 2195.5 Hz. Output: 92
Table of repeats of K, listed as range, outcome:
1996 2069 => 111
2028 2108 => 100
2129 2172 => 95.1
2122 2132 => 96.8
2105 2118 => 93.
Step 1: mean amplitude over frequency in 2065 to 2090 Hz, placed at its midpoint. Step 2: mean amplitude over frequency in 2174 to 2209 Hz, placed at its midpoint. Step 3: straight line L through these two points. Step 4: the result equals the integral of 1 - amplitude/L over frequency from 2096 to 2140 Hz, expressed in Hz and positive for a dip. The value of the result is 5.7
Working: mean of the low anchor 108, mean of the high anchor 97.7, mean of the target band 90.7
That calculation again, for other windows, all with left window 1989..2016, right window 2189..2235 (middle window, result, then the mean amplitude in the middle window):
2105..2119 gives 2.0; 93.4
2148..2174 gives 3.3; 92.1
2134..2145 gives 0.8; 98.9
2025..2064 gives 1.9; 108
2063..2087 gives 0.3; 110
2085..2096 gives 2.3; 86.7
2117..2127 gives 0.9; 98.6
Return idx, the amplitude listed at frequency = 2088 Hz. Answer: 94.5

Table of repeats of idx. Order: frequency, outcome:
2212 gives 105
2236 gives 103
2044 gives 105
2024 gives 117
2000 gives 113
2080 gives 114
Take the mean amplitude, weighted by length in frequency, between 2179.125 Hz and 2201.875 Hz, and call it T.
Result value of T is 98.2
